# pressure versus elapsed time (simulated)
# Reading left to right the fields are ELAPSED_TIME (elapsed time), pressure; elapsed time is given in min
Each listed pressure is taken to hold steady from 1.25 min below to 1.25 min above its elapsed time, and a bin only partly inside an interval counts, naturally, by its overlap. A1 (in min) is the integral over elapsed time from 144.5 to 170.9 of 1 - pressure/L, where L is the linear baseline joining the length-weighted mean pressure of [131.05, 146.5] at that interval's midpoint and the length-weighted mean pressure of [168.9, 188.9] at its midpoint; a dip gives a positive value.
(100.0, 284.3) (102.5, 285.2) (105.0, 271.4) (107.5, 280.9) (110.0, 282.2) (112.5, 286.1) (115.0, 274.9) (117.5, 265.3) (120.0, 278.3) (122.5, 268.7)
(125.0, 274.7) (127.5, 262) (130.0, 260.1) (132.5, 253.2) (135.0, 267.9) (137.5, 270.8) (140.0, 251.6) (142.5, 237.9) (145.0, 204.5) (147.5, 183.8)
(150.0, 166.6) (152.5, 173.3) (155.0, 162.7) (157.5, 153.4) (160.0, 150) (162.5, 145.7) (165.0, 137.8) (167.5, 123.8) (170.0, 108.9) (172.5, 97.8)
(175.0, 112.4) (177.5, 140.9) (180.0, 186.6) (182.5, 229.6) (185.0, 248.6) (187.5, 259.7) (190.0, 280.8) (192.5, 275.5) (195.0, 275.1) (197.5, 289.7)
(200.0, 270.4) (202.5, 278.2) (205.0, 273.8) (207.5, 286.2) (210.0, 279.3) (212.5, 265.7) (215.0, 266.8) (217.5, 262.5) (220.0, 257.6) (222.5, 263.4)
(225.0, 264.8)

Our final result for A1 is 7.30 min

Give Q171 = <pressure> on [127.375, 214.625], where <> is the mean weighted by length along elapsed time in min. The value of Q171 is 216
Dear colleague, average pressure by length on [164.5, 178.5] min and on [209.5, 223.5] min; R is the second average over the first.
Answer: 2.2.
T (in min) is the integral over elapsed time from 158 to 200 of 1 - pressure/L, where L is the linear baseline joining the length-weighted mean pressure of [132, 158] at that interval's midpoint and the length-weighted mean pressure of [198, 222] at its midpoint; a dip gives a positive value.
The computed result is 9.0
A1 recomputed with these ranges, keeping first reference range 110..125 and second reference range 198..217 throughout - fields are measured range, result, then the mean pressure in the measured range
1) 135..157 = 5.4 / 208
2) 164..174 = 5.8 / 116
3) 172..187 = 5.3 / 177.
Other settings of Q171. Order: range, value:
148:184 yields 151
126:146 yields 252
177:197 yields 243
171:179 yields 119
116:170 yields 212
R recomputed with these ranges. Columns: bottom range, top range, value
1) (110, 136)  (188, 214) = 1.03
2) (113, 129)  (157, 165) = 0.54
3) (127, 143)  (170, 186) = 0.63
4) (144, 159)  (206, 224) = 1.55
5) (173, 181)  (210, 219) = 1.89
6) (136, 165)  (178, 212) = 1.38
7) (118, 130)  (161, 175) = 0.45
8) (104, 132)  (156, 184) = 0.53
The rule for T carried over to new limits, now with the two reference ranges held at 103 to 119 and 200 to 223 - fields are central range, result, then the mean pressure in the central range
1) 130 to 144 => 1.0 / 256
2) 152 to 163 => 4.7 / 157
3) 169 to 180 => 6.0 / 123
